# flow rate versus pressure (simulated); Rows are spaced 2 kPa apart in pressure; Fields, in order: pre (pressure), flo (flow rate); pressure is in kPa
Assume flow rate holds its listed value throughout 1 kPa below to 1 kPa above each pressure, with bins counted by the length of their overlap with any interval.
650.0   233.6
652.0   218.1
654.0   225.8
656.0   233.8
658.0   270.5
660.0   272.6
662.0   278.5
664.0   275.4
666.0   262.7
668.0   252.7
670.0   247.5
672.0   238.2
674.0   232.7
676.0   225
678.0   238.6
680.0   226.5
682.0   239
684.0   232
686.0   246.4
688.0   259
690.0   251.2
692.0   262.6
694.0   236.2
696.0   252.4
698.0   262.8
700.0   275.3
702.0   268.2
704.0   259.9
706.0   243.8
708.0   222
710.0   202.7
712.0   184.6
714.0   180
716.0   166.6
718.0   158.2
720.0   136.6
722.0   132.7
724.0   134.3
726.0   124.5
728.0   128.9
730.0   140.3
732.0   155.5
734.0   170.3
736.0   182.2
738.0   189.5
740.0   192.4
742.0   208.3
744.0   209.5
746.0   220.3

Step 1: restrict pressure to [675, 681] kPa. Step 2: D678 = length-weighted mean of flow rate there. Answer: 230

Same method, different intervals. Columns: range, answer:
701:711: 239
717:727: 137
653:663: 256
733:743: 189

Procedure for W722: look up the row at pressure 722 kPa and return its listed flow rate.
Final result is 132.7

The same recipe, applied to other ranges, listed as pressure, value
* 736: 182.2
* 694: 236.2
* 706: 243.8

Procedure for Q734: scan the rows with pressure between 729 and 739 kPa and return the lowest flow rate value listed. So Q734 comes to 140.3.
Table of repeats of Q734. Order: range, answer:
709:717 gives 166.6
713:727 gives 124.5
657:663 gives 270.5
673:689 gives 225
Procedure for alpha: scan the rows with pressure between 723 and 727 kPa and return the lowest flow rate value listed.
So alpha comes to 124.5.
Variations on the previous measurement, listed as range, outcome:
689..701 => 236.2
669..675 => 232.7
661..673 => 238.2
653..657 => 225.8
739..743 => 192.4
